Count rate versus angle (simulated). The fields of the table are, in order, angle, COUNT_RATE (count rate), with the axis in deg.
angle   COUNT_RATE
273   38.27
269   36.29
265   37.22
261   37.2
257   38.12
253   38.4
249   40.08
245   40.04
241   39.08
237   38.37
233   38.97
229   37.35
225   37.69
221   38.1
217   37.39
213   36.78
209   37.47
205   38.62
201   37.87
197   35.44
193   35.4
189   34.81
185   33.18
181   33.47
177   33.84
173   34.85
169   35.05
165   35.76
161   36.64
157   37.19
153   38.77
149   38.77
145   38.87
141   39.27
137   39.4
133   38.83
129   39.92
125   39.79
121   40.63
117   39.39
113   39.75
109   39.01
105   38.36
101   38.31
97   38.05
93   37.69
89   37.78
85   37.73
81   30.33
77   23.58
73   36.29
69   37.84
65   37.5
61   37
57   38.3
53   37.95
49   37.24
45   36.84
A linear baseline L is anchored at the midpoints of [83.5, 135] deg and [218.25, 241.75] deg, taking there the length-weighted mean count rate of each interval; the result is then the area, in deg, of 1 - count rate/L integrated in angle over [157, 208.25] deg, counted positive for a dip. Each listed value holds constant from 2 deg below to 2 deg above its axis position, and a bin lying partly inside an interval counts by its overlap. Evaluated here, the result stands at 3.9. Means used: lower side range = 38.9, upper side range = 38.2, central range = 35.5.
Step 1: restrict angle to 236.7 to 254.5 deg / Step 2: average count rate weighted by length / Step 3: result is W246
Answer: 39.3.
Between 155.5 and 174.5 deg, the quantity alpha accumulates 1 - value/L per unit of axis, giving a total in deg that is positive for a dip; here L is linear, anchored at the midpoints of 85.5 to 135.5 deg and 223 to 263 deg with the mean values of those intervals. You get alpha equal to 1.41 deg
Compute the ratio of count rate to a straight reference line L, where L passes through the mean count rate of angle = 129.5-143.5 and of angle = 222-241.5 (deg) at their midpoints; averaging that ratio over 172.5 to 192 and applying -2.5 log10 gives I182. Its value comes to 0.141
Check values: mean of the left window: 39.2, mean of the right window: 38.2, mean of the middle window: 34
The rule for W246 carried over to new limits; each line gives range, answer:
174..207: 35.3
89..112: 38.3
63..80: 33.6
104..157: 39.2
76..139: 37.6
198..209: 37.8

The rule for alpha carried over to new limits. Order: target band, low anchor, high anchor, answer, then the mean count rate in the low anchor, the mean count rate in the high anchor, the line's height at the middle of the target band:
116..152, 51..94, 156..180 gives -4.0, 35.6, 35.4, 35.5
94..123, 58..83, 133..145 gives -1.7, 33.9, 39.2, 36.8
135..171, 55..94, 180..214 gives -2.0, 35.3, 35.9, 35.7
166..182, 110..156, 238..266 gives 1.9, 39.3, 38.6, 39.1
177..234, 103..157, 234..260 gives 3.7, 39.2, 38.9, 39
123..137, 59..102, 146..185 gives -1.4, 35.6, 36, 35.8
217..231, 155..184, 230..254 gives 0.2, 35.2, 39.1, 38.1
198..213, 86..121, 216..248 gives 0.3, 38.6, 38.5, 38.5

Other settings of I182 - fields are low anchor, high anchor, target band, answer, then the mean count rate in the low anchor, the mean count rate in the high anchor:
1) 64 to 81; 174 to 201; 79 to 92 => -0.07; 33.2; 34.6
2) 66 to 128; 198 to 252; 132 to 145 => -0.05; 37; 38.2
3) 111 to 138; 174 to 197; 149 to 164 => -0.02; 39.7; 34.3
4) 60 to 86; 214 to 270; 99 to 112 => -0.11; 34.1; 38.2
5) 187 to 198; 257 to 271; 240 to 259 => -0.07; 35.2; 37.1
